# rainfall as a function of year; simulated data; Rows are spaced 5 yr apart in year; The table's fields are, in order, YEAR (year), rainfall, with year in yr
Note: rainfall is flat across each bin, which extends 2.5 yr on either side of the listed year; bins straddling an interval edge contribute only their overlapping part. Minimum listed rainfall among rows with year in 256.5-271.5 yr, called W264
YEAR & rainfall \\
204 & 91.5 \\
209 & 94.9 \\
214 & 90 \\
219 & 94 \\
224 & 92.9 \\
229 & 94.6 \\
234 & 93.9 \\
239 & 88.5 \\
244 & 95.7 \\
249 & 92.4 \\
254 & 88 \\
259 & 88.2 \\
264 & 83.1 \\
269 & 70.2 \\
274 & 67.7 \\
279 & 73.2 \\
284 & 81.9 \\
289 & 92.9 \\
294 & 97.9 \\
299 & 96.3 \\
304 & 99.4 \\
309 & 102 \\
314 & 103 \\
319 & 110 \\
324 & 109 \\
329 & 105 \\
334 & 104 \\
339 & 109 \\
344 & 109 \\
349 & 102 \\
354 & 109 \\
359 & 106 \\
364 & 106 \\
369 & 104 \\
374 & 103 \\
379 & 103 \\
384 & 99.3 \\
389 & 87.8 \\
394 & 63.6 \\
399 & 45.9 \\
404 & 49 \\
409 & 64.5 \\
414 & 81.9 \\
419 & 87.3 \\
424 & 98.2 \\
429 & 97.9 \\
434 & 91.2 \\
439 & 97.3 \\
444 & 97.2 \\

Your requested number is 70.2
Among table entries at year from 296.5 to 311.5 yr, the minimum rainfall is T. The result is 96.3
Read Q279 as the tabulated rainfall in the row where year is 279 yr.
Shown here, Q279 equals 73.2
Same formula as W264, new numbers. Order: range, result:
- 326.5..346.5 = 104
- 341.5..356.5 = 102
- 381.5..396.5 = 63.6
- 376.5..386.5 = 99.3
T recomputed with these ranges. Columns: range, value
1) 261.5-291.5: 67.7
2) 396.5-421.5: 45.9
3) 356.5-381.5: 103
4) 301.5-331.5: 99.4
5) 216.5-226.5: 92.9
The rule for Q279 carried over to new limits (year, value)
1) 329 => 105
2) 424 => 98.2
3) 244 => 95.7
